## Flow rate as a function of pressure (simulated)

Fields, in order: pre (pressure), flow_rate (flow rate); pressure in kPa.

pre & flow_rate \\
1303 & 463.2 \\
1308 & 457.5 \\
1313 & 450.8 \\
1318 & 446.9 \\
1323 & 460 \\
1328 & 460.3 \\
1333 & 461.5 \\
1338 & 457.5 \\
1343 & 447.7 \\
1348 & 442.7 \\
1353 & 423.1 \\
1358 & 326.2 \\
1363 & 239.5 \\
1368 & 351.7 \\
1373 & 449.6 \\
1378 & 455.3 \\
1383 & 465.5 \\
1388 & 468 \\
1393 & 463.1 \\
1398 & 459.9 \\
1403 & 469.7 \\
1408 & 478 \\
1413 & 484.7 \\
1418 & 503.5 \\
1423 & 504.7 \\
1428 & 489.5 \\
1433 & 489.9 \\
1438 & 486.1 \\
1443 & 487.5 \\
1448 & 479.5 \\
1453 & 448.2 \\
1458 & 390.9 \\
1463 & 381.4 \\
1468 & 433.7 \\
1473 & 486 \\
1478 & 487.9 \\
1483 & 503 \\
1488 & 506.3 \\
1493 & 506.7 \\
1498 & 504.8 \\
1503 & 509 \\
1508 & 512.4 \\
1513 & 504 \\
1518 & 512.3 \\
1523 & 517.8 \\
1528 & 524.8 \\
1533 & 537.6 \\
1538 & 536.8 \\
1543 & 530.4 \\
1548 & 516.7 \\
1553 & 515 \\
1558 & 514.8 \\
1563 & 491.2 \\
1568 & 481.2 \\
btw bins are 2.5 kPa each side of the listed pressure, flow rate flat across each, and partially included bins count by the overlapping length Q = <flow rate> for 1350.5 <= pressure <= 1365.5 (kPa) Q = 330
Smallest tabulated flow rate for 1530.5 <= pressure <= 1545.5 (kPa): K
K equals 530.4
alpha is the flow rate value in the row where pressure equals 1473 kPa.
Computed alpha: 486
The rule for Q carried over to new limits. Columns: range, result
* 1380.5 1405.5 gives 465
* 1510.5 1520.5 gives 508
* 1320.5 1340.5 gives 460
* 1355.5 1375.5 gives 342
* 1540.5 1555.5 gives 521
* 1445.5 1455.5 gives 464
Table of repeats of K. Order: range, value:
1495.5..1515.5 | 504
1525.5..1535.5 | 524.8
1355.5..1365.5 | 239.5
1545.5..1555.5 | 515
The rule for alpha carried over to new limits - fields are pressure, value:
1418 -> 503.5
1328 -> 460.3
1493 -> 506.7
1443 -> 487.5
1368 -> 351.7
